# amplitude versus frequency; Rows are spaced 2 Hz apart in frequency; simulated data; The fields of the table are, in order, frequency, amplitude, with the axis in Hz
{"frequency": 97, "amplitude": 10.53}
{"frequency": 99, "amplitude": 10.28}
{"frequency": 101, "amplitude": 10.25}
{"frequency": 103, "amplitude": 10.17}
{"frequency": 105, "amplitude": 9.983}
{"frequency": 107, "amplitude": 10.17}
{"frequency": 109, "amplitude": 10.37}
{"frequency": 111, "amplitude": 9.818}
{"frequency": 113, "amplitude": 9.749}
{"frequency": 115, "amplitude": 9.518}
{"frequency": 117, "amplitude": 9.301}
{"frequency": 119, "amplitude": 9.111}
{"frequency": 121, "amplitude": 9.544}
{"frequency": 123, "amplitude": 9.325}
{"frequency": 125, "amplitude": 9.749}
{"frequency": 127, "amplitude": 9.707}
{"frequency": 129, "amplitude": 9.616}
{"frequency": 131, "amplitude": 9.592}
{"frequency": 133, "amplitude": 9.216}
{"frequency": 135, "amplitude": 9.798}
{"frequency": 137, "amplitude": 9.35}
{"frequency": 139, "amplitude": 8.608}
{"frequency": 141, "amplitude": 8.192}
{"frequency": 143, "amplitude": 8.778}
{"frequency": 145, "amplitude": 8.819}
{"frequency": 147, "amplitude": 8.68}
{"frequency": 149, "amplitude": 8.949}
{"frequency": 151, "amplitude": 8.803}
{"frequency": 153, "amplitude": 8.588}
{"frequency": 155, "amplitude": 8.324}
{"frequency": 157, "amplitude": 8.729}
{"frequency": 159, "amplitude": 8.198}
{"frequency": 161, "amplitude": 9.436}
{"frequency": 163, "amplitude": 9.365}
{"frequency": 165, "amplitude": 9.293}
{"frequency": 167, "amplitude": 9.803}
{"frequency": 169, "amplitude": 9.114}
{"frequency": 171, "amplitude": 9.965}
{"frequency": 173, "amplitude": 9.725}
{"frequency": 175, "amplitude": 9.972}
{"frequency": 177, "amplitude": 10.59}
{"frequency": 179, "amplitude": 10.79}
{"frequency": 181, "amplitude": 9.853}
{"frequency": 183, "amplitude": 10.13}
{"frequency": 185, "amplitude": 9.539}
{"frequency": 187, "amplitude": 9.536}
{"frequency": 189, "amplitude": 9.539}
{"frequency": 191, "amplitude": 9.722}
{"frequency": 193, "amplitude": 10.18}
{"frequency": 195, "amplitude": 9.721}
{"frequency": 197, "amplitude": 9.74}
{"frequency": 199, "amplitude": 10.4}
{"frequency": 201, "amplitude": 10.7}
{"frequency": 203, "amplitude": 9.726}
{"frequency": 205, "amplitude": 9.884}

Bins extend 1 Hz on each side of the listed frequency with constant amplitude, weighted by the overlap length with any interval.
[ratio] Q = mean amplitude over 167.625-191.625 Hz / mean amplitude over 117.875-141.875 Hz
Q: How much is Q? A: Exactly 1.06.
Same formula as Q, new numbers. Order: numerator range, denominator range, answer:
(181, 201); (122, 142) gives 1.06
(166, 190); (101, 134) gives 1.02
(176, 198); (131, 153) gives 1.11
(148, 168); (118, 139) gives 0.95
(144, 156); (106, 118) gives 0.89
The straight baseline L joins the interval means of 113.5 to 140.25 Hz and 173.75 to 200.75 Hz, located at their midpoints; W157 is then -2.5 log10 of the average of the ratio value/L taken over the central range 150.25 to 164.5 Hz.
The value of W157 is 0.11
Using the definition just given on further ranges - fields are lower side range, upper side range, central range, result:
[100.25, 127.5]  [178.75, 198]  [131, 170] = 0.10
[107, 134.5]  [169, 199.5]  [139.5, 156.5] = 0.13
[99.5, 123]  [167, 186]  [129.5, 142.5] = 0.08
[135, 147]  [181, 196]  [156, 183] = -0.03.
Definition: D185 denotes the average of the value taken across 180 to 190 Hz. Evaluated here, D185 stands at 9.72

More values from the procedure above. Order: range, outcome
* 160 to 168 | 9.47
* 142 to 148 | 8.76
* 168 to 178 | 9.87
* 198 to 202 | 10.6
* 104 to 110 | 10.2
